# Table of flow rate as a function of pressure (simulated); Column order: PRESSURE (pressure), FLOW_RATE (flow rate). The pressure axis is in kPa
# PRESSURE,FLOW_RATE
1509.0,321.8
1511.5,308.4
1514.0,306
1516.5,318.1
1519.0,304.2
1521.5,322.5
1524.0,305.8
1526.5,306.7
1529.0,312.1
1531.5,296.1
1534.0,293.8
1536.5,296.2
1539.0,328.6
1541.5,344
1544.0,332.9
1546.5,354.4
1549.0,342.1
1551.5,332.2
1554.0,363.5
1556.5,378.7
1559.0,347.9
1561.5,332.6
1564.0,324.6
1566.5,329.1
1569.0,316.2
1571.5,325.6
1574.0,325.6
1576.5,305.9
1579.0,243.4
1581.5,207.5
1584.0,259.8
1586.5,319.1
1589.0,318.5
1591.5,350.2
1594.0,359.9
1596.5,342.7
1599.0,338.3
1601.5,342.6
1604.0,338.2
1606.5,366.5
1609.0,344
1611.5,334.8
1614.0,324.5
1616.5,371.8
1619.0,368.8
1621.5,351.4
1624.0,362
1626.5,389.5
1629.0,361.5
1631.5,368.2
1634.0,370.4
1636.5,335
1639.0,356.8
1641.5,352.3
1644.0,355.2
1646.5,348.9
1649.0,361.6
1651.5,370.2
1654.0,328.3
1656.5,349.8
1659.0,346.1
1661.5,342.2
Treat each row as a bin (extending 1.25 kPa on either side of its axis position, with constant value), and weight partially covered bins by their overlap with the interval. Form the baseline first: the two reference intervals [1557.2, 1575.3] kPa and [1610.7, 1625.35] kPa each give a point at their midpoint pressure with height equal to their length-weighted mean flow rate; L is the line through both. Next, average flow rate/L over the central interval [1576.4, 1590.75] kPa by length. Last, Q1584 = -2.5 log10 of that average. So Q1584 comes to 0.221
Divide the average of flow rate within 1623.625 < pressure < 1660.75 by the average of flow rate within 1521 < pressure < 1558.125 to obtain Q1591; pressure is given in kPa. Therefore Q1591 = 1.1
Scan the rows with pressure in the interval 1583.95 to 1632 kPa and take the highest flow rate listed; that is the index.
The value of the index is 389.5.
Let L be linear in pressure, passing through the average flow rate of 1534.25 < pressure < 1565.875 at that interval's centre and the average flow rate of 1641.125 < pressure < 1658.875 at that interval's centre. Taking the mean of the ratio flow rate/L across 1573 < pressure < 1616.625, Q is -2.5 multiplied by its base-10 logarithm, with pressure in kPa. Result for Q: 0.08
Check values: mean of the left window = 338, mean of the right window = 352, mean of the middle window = 321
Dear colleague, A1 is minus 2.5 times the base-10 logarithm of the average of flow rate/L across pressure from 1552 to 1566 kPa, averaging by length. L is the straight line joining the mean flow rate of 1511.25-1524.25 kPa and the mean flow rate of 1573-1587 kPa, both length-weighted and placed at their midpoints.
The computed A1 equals -0.21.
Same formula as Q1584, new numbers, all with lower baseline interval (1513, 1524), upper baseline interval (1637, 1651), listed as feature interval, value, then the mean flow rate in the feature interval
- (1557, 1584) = 0.08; 306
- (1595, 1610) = -0.02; 346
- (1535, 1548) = -0.04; 331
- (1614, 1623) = -0.04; 358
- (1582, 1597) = 0.06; 318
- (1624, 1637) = -0.05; 366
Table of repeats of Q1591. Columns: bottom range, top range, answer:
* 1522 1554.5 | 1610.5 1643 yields 1.11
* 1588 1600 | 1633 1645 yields 1.03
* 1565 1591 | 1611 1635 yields 1.22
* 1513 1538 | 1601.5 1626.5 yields 1.15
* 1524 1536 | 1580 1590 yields 0.91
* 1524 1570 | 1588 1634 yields 1.07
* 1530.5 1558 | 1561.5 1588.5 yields 0.89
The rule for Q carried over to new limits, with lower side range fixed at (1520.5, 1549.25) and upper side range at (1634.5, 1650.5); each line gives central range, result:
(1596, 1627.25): -0.03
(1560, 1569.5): 0.00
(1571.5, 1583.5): 0.20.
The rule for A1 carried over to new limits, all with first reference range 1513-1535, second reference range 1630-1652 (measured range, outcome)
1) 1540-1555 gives -0.088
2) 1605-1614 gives -0.003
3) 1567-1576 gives 0.020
